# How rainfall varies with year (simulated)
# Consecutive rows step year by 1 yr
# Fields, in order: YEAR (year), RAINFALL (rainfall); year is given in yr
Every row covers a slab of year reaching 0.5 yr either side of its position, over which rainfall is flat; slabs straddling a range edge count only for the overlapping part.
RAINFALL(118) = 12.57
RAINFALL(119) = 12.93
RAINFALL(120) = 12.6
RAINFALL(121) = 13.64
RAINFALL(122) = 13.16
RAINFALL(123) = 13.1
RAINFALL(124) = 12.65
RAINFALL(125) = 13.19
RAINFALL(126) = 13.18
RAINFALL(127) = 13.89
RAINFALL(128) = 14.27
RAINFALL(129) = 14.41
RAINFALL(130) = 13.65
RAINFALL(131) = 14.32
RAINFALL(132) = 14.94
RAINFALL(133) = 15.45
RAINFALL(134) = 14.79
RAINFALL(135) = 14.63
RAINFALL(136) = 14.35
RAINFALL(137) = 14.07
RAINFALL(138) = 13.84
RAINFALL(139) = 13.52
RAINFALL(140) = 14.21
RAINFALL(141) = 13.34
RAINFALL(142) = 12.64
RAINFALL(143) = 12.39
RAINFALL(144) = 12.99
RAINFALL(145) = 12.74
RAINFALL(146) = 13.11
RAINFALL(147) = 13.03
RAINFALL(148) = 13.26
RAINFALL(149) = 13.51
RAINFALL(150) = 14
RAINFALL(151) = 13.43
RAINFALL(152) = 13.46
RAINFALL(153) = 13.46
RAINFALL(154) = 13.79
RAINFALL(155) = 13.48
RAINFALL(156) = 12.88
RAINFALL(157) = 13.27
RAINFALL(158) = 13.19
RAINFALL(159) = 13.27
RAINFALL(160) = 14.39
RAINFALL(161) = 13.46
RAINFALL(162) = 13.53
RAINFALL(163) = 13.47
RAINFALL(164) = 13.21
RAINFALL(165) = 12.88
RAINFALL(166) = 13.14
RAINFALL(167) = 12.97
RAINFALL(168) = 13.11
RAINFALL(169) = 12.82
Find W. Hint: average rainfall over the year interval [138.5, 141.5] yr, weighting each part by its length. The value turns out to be 13.7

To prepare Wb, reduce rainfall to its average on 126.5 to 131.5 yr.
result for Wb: 14.1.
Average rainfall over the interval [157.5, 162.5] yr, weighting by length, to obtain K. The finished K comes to 13.6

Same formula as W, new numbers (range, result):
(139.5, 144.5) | 13.1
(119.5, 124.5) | 13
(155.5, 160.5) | 13.4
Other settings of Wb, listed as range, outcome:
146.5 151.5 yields 13.4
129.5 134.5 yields 14.6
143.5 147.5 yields 13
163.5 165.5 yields 13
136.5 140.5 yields 13.9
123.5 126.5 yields 13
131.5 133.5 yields 15.2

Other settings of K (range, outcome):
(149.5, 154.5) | 13.6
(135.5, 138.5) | 14.1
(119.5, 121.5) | 13.1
